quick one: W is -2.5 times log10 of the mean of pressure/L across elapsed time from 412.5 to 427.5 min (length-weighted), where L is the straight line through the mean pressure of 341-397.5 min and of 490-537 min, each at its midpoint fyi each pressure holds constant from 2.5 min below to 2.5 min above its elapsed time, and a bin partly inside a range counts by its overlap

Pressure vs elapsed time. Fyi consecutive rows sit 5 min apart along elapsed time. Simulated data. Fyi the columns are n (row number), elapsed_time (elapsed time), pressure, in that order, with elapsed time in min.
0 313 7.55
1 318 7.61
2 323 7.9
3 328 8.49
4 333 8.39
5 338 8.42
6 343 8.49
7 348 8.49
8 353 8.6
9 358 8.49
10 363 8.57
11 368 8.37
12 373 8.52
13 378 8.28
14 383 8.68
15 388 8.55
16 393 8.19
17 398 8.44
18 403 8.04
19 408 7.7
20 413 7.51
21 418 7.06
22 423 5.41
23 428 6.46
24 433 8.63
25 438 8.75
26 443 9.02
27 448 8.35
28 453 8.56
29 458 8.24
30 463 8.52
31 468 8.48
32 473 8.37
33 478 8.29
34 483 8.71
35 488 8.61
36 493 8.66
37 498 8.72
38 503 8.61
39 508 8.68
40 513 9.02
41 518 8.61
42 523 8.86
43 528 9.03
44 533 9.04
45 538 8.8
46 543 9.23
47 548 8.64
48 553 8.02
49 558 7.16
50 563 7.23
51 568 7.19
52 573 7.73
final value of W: 0.30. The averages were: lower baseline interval 8.47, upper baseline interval 8.8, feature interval 6.52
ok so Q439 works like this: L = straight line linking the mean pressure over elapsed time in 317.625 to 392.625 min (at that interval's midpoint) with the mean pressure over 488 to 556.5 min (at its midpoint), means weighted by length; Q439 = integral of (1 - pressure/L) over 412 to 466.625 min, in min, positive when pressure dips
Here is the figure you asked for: 4.38 min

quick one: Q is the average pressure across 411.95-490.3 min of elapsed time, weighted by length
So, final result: 8.07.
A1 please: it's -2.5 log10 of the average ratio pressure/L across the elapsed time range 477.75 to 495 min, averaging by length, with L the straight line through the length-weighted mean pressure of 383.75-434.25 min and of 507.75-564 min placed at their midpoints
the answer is -0.05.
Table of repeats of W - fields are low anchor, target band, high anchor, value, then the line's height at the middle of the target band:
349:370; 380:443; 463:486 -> 0.09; 8.49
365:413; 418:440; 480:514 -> 0.16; 8.43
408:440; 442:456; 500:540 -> -0.12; 7.71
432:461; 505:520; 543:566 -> -0.08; 8.17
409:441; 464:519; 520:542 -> -0.03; 8.35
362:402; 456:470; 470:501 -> 0.01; 8.53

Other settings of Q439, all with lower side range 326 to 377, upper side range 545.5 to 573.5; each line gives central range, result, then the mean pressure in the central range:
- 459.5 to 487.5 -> -1.7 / 8.48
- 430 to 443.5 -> -0.9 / 8.68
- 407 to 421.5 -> 1.7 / 7.26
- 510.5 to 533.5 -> -3.2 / 8.9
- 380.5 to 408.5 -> 0.0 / 8.31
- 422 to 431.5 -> 2.2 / 6.3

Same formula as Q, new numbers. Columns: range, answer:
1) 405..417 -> 7.55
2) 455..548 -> 8.69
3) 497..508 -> 8.66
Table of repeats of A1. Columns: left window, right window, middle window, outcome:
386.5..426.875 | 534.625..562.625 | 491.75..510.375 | -0.080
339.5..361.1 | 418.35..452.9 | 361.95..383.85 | -0.019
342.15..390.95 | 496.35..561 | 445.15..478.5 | 0.021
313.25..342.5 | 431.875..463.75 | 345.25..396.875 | -0.023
